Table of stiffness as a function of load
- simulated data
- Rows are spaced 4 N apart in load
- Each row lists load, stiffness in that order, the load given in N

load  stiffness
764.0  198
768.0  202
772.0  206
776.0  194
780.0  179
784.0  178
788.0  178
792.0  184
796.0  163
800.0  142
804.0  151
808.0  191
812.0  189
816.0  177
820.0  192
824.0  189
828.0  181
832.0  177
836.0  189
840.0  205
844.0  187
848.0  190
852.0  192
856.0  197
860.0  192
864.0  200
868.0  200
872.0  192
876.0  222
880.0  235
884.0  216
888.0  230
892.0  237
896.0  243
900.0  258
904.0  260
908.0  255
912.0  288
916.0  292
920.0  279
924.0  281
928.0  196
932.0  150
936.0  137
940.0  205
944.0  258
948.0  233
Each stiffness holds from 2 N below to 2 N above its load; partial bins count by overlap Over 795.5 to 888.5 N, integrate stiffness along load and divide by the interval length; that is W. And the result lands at 191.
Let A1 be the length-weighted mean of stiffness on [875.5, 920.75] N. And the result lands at 251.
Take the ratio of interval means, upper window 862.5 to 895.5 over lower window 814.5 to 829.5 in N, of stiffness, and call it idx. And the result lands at 1.2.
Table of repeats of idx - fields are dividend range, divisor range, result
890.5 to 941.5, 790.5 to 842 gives 1.32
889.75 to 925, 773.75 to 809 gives 1.53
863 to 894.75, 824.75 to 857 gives 1.15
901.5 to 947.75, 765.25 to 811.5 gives 1.32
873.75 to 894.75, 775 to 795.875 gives 1.27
